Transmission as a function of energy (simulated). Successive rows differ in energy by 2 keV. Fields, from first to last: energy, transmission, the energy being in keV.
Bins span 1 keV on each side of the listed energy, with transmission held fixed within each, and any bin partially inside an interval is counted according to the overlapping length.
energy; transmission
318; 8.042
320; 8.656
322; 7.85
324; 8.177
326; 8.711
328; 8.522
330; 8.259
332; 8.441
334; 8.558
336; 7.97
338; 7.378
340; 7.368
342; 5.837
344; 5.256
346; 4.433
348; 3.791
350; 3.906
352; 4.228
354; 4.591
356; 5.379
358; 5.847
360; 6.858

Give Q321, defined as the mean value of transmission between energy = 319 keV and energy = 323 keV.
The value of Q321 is 8.25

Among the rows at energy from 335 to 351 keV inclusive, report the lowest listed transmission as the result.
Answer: 3.791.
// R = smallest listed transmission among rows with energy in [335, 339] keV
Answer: 7.378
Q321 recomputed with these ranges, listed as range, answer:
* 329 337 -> 8.31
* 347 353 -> 3.98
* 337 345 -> 6.46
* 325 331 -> 8.5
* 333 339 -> 7.97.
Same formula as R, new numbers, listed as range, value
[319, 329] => 7.85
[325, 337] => 7.97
